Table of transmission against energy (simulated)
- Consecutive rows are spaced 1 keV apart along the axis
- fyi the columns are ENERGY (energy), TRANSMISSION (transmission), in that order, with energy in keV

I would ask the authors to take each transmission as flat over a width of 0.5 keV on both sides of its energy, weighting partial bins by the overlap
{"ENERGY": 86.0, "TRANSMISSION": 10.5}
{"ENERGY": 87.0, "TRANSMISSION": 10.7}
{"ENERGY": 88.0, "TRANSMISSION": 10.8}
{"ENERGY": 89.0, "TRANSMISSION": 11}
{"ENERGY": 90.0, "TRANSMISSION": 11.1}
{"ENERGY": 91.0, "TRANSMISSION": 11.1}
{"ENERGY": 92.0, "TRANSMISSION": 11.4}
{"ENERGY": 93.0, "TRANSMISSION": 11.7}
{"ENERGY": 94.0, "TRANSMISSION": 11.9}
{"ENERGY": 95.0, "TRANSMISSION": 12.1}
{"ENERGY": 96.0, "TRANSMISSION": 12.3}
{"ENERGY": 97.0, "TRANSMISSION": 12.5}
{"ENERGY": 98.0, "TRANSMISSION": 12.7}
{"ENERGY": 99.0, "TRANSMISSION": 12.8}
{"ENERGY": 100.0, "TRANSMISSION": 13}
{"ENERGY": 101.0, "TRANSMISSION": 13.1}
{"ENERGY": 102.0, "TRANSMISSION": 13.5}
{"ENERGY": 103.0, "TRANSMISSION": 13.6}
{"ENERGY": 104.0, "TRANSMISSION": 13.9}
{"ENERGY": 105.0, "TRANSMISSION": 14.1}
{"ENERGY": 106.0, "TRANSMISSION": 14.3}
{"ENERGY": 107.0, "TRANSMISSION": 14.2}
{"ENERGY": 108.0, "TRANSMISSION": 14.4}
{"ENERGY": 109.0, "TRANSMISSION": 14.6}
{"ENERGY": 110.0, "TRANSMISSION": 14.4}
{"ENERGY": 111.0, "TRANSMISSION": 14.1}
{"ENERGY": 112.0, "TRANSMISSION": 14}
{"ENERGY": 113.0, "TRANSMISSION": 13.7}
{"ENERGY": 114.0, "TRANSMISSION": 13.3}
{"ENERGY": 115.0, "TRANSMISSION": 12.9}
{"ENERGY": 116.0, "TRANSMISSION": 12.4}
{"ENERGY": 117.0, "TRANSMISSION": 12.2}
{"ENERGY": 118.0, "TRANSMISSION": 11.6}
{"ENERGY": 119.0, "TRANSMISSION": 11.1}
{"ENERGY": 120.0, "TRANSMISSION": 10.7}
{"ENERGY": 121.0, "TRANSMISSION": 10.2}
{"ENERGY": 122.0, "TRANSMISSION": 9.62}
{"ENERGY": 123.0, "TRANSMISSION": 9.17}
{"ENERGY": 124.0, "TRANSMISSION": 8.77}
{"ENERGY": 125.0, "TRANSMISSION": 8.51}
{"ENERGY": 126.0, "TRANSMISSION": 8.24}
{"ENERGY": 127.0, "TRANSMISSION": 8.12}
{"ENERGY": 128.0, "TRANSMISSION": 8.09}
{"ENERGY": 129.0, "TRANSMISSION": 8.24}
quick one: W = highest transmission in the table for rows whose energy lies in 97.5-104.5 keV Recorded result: 13.9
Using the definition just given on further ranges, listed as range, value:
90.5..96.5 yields 12.3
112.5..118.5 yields 13.7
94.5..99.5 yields 12.8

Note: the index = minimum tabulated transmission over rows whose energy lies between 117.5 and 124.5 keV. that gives 8.77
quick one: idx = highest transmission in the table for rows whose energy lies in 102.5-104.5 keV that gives 13.9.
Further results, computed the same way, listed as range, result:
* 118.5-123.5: 11.1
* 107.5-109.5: 14.6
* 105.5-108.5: 14.4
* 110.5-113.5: 14.1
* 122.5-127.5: 9.17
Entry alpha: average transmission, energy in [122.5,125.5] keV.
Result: 8.82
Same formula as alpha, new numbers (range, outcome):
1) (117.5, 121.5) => 10.9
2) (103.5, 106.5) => 14.1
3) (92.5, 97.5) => 12.1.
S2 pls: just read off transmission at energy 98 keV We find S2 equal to 12.7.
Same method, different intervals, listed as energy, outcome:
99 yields 12.8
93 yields 11.7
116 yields 12.4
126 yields 8.24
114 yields 13.3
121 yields 10.2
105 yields 14.1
